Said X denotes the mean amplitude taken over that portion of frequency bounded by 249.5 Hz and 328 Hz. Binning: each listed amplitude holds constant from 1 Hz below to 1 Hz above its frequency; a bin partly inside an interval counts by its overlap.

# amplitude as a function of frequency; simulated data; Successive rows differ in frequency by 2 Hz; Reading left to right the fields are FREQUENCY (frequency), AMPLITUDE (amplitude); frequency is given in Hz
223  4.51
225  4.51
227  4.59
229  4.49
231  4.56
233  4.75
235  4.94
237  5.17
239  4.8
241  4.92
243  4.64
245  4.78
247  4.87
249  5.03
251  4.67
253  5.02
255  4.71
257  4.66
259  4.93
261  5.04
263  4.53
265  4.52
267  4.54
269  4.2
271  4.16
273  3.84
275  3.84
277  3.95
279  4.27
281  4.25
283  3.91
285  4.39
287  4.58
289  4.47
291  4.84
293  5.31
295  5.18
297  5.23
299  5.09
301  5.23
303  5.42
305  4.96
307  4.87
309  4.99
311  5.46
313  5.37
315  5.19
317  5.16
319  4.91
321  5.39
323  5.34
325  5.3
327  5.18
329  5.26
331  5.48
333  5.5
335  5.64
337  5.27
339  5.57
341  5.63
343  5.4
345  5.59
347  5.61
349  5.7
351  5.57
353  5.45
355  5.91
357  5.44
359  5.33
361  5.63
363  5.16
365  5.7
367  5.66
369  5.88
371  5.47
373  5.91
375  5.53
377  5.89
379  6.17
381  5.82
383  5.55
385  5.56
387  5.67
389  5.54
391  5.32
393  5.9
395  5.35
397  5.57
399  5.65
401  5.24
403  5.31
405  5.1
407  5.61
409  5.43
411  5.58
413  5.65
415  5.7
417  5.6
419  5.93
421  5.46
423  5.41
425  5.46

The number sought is 4.79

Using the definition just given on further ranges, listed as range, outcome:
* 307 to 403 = 5.5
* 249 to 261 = 4.84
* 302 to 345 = 5.31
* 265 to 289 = 4.2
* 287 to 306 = 5.05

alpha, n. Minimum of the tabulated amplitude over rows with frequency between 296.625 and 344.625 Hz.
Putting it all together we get 4.87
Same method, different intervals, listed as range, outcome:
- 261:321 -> 3.84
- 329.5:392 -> 5.16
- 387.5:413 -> 5.1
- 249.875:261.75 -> 4.66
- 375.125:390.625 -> 5.54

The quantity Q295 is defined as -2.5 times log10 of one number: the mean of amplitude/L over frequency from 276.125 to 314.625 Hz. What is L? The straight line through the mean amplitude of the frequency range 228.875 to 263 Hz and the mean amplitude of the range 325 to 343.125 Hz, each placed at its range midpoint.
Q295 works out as 0.072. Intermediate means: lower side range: 4.82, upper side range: 5.43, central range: 4.84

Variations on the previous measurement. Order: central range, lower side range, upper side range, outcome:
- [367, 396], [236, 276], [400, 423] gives -0.07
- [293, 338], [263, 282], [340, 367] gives -0.07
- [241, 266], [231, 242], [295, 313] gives 0.04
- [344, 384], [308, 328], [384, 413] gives -0.05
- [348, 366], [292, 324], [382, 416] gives -0.04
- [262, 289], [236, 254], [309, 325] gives 0.19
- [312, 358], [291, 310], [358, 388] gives -0.01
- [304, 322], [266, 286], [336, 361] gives -0.06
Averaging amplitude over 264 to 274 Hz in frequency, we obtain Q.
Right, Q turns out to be 4.25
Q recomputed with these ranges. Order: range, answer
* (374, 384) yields 5.79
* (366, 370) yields 5.77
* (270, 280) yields 4.01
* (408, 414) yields 5.55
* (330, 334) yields 5.49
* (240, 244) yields 4.78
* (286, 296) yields 4.88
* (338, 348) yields 5.56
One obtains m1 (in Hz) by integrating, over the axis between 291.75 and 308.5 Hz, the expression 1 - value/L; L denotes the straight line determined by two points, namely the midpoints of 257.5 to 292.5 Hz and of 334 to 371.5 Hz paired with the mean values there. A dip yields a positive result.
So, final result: -1.37 Hz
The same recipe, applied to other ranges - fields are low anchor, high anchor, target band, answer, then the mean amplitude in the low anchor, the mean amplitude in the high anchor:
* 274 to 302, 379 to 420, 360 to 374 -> -0.90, 4.61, 5.57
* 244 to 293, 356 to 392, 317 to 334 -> -0.57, 4.52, 5.62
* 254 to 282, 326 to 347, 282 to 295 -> 0.23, 4.39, 5.46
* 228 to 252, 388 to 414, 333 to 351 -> -1.09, 4.8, 5.48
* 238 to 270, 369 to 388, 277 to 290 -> 1.81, 4.74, 5.74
